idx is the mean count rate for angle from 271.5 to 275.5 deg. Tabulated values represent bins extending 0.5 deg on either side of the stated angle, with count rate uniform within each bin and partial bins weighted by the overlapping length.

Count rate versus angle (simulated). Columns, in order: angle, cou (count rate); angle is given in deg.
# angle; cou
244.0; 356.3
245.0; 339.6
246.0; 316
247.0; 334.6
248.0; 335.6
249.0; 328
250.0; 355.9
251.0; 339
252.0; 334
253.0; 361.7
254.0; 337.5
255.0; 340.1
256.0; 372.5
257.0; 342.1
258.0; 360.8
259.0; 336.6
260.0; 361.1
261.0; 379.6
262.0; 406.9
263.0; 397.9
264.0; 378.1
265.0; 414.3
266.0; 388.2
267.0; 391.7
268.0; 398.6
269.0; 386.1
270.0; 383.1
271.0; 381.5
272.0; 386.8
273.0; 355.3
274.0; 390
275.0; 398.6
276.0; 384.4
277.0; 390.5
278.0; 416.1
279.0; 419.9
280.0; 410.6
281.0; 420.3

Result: 383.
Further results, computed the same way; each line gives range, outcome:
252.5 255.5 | 346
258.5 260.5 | 349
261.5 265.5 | 399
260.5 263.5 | 395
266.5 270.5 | 390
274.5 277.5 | 391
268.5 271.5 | 384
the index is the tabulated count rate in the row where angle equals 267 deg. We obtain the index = 391.7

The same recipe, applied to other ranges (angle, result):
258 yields 360.8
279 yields 419.9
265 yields 414.3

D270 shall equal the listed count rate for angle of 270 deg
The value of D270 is 383.1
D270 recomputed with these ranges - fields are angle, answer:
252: 334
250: 355.9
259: 336.6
